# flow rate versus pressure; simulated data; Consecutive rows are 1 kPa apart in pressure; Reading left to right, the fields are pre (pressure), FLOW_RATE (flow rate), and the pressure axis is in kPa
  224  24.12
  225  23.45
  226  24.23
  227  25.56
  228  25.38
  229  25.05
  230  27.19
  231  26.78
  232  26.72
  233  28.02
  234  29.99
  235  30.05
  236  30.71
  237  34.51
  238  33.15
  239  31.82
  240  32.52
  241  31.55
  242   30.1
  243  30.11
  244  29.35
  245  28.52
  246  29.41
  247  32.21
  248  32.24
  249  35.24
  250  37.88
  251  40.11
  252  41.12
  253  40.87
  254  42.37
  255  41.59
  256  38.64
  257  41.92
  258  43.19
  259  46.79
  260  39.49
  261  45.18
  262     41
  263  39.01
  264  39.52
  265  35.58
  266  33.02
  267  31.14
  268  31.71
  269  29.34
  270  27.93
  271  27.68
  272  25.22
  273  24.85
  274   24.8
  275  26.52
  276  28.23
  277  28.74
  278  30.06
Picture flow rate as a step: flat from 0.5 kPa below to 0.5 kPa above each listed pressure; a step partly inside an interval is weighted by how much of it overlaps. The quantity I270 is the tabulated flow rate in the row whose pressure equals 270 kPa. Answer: 27.93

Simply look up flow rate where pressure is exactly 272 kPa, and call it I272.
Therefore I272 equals 25.22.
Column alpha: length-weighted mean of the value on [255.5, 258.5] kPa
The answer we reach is 41.2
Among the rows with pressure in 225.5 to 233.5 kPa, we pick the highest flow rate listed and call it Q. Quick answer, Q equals 28.02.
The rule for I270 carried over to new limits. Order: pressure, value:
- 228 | 25.38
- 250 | 37.88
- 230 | 27.19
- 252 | 41.12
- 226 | 24.23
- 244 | 29.35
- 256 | 38.64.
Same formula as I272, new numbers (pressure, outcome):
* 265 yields 35.58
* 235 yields 30.05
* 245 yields 28.52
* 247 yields 32.21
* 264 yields 39.52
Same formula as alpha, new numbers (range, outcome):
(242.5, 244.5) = 29.7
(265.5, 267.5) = 32.1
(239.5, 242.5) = 31.4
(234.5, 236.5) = 30.4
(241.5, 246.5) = 29.5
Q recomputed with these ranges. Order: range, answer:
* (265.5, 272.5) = 33.02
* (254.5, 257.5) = 41.92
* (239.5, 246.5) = 32.52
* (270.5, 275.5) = 27.68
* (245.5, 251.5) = 40.11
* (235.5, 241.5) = 34.51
